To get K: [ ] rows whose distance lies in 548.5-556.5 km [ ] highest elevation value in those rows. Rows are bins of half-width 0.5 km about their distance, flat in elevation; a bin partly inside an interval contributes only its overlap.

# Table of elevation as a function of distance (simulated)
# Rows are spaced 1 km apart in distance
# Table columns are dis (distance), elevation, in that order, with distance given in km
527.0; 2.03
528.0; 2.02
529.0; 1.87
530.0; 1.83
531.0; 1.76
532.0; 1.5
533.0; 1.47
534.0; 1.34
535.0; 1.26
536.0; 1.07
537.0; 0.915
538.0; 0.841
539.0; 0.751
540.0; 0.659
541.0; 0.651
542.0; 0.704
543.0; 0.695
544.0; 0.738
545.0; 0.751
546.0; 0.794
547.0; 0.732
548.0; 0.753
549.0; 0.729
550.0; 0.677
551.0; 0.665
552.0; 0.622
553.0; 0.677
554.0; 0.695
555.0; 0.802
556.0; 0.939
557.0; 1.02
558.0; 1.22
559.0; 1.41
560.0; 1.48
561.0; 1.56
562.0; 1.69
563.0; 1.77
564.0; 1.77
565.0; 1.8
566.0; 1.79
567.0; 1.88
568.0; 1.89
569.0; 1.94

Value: 0.939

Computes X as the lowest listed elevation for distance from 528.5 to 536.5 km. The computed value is 1.07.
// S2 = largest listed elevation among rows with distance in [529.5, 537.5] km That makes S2 1.83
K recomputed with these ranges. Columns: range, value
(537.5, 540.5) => 0.841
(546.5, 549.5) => 0.753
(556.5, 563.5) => 1.77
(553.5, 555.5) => 0.802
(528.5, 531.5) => 1.87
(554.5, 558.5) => 1.22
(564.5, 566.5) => 1.8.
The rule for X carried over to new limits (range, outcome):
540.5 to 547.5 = 0.651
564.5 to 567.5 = 1.79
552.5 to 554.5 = 0.677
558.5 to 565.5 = 1.41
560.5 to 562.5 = 1.56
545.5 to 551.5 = 0.665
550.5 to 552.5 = 0.622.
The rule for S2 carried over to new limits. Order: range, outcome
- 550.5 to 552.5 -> 0.665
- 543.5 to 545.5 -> 0.751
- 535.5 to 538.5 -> 1.07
